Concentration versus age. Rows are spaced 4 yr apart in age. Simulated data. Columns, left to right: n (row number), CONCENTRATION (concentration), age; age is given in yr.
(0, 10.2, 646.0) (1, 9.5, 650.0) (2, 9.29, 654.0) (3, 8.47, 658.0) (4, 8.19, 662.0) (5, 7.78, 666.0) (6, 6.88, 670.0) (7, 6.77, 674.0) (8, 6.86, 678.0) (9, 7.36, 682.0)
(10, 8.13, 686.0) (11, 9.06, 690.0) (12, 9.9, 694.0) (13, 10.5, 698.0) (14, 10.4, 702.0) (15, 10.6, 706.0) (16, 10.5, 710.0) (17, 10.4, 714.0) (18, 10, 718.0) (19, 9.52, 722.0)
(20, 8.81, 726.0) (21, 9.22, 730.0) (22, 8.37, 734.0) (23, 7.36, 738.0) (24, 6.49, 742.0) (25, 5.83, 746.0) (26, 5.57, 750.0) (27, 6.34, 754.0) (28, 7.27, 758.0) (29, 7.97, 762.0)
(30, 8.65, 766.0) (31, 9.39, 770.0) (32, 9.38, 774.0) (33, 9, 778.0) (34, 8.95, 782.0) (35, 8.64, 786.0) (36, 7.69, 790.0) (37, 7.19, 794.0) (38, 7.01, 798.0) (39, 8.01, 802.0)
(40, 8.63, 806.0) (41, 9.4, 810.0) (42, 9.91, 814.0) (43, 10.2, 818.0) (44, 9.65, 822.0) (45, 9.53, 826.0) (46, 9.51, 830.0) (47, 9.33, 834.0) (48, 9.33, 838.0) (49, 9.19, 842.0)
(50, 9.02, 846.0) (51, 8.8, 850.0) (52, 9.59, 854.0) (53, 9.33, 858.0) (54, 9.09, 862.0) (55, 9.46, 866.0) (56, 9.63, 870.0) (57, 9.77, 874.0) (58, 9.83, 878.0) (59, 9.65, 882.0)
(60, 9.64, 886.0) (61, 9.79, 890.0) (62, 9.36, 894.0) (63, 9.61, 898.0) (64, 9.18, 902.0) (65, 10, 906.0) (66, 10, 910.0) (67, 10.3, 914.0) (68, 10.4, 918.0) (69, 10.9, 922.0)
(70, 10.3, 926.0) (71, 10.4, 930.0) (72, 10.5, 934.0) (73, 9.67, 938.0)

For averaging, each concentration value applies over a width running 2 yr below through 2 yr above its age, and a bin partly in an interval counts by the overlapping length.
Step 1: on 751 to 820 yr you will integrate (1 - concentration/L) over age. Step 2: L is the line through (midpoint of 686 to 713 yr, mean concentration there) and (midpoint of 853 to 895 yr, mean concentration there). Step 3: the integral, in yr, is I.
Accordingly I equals 9.75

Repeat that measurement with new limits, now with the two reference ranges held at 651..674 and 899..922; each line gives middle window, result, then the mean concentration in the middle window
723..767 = 6.3 yr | 7.46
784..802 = 2.8 yr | 7.67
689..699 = -1.8 yr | 9.83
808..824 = -0.9 yr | 9.79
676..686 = 1.1 yr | 7.31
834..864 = 1.1 yr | 9.2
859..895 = 0.7 yr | 9.58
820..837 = -0.2 yr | 9.49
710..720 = -2.1 yr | 10.3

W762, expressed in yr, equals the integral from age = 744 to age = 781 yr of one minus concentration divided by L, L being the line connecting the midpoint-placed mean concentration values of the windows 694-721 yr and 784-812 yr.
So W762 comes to 4.84 yr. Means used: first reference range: 10.3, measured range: 7.74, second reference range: 8.08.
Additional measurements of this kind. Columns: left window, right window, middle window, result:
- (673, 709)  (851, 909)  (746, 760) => 4.3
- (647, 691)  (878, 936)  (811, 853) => -0.3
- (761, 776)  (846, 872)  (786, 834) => 1.5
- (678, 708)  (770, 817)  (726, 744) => 2.0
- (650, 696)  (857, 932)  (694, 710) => -4.0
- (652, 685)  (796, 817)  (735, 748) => 2.4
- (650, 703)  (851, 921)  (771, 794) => 1.1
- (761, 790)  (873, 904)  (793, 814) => 1.7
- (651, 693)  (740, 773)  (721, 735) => -2.8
